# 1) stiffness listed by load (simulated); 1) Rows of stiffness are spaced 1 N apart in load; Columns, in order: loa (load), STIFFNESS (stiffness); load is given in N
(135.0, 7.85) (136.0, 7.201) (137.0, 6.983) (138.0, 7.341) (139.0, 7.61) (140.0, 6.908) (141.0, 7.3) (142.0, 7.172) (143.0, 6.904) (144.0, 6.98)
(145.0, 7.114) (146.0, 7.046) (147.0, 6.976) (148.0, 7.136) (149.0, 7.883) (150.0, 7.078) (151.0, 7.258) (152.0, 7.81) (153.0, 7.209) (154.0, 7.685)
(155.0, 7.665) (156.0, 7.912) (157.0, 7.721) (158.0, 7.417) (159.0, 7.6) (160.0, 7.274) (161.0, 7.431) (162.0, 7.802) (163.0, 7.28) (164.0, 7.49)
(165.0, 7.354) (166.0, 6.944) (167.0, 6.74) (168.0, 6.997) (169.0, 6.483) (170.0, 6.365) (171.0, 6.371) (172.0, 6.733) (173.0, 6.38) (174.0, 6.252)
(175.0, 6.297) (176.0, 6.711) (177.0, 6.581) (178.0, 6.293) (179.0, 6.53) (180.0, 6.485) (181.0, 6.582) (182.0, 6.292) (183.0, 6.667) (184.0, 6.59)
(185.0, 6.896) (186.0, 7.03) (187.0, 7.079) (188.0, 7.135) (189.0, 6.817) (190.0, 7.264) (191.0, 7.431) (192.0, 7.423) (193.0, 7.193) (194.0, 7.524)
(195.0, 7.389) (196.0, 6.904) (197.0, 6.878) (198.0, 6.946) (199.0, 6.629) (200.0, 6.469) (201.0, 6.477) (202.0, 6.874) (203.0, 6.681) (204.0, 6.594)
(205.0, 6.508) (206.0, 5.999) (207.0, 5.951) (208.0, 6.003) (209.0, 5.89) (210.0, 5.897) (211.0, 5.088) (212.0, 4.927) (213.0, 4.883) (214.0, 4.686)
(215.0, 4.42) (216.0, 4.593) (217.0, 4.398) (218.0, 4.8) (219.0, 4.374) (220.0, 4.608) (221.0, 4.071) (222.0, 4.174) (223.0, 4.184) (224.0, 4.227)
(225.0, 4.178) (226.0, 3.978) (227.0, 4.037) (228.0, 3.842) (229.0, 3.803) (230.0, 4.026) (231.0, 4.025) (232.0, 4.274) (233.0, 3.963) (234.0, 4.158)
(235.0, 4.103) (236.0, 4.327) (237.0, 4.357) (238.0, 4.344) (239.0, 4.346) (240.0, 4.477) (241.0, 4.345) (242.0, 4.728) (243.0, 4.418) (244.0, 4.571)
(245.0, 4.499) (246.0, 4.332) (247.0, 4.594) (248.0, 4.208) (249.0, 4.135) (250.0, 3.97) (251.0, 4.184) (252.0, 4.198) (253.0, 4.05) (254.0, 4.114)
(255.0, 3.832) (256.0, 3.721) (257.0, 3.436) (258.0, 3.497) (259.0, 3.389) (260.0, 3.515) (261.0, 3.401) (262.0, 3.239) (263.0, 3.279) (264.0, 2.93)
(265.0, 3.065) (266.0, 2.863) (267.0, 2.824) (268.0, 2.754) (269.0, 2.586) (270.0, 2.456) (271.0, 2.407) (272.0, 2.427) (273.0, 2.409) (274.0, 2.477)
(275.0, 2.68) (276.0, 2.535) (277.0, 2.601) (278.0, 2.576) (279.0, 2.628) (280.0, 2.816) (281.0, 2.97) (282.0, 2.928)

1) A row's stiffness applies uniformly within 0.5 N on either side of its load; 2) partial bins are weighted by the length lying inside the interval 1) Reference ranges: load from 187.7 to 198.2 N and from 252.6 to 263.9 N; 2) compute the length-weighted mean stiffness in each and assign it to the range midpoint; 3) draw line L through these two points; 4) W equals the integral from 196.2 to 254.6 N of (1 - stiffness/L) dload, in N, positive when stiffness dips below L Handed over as 5.6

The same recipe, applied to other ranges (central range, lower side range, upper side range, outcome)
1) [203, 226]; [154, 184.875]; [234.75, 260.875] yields 1.33 N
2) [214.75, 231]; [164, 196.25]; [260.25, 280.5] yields 2.23 N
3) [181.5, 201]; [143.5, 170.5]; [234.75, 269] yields -2.98 N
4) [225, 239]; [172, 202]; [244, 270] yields 1.88 N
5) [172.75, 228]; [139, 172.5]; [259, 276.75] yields -4.64 N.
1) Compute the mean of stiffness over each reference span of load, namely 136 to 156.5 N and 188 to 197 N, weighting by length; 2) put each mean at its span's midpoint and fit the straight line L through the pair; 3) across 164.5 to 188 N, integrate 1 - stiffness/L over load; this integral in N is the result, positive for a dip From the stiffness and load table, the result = 1.9 N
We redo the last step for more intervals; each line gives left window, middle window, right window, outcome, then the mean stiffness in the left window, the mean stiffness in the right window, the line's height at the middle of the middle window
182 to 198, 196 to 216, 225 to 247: 0.4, 7.05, 4.24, 6.08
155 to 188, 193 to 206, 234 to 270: -2.1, 6.91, 3.83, 5.84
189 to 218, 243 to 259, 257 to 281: -1.3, 6.2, 2.86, 3.77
